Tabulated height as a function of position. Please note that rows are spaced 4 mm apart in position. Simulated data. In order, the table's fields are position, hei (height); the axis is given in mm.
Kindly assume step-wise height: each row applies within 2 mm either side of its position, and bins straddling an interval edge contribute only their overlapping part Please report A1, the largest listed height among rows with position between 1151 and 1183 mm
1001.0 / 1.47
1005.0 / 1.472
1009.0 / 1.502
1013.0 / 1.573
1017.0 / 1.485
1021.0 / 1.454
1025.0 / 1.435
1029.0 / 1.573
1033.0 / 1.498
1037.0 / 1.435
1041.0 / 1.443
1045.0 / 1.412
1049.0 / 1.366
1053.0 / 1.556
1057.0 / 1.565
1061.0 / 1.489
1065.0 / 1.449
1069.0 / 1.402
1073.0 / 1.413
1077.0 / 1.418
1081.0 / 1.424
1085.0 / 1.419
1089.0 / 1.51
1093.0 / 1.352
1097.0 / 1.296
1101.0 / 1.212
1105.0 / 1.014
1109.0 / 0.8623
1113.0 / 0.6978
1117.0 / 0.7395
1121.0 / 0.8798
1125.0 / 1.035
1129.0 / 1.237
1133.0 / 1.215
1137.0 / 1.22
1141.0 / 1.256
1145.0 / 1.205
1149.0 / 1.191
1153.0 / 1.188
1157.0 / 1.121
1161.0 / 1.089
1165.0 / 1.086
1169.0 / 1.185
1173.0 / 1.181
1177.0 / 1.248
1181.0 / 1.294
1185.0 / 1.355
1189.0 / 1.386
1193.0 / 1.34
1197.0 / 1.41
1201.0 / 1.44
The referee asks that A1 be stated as 1.294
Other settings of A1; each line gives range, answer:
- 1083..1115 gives 1.51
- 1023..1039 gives 1.573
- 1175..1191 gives 1.386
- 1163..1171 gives 1.185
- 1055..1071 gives 1.565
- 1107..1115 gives 0.8623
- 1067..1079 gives 1.418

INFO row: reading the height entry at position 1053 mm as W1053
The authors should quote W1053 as 1.556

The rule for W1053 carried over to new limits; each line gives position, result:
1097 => 1.296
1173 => 1.181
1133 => 1.215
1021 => 1.454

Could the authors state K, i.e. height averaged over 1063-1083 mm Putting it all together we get 1.42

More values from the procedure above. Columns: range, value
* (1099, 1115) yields 0.947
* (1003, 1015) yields 1.52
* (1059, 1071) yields 1.45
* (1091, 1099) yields 1.32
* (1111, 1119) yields 0.719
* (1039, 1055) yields 1.44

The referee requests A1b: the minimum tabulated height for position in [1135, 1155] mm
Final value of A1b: 1.188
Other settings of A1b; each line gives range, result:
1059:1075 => 1.402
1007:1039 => 1.435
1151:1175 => 1.086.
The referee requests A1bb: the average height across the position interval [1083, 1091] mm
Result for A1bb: 1.46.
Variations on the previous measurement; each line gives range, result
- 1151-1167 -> 1.12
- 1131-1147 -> 1.22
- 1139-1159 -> 1.19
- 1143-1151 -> 1.2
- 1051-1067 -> 1.51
